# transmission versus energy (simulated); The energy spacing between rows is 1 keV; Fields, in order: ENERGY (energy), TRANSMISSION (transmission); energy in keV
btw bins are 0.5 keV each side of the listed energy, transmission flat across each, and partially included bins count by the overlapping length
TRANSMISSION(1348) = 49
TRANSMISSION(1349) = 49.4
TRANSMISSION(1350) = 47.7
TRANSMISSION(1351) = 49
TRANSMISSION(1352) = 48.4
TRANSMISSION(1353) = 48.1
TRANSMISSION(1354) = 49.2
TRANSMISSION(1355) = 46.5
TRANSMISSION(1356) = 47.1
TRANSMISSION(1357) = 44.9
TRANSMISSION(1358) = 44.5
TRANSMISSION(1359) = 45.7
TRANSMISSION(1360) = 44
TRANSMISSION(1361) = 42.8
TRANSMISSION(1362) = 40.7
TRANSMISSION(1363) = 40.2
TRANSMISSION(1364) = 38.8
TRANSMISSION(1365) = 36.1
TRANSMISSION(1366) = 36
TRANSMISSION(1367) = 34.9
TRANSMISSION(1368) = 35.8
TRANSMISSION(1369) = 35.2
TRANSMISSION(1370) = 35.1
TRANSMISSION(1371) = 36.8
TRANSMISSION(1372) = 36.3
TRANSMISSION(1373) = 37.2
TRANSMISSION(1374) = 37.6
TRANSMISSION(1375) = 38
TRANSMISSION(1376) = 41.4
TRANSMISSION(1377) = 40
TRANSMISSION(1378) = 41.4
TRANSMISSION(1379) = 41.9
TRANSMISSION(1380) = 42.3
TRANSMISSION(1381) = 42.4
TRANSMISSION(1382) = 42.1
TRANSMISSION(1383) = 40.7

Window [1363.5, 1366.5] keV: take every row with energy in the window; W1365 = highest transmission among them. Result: 38.8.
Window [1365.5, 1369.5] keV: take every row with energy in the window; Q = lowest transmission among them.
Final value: 34.9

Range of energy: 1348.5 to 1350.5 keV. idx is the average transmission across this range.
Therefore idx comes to 48.5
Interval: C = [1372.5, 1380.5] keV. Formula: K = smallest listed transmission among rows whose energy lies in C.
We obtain 37.2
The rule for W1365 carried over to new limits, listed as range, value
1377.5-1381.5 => 42.4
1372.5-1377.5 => 41.4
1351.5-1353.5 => 48.4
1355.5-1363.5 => 47.1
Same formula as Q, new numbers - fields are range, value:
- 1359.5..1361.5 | 42.8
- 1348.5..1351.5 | 47.7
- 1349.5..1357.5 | 44.9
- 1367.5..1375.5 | 35.1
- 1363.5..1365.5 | 36.1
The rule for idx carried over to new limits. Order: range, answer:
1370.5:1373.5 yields 36.8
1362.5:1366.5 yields 37.8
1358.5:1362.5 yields 43.3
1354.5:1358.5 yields 45.8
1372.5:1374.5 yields 37.4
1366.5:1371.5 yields 35.6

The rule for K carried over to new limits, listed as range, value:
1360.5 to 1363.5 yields 40.2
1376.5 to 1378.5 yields 40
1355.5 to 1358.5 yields 44.5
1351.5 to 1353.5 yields 48.1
